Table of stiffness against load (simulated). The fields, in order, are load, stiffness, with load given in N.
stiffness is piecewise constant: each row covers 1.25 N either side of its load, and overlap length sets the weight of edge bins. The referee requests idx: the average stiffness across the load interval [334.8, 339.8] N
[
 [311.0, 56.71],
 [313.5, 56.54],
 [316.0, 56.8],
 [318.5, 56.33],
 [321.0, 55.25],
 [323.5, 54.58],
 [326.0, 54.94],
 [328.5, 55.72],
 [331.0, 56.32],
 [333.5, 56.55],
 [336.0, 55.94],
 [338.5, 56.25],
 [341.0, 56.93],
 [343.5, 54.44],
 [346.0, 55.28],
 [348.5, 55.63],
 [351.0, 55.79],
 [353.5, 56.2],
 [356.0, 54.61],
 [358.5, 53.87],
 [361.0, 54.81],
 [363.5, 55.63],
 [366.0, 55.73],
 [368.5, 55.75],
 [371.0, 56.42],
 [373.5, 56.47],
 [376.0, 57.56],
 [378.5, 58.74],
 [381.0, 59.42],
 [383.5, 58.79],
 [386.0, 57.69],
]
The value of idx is 56.1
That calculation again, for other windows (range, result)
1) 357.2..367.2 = 55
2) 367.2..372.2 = 56.1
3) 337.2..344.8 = 55.9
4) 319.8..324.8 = 54.9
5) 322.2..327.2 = 54.8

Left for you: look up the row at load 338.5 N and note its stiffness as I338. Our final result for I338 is 56.25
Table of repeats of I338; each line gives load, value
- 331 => 56.32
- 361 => 54.81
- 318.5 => 56.33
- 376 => 57.56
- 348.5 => 55.63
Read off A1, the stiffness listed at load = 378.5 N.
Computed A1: 58.74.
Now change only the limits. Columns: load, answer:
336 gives 55.94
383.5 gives 58.79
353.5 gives 56.2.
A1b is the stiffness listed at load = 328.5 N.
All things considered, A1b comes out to 55.72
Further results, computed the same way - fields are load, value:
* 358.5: 53.87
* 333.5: 56.55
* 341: 56.93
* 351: 55.79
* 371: 56.42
